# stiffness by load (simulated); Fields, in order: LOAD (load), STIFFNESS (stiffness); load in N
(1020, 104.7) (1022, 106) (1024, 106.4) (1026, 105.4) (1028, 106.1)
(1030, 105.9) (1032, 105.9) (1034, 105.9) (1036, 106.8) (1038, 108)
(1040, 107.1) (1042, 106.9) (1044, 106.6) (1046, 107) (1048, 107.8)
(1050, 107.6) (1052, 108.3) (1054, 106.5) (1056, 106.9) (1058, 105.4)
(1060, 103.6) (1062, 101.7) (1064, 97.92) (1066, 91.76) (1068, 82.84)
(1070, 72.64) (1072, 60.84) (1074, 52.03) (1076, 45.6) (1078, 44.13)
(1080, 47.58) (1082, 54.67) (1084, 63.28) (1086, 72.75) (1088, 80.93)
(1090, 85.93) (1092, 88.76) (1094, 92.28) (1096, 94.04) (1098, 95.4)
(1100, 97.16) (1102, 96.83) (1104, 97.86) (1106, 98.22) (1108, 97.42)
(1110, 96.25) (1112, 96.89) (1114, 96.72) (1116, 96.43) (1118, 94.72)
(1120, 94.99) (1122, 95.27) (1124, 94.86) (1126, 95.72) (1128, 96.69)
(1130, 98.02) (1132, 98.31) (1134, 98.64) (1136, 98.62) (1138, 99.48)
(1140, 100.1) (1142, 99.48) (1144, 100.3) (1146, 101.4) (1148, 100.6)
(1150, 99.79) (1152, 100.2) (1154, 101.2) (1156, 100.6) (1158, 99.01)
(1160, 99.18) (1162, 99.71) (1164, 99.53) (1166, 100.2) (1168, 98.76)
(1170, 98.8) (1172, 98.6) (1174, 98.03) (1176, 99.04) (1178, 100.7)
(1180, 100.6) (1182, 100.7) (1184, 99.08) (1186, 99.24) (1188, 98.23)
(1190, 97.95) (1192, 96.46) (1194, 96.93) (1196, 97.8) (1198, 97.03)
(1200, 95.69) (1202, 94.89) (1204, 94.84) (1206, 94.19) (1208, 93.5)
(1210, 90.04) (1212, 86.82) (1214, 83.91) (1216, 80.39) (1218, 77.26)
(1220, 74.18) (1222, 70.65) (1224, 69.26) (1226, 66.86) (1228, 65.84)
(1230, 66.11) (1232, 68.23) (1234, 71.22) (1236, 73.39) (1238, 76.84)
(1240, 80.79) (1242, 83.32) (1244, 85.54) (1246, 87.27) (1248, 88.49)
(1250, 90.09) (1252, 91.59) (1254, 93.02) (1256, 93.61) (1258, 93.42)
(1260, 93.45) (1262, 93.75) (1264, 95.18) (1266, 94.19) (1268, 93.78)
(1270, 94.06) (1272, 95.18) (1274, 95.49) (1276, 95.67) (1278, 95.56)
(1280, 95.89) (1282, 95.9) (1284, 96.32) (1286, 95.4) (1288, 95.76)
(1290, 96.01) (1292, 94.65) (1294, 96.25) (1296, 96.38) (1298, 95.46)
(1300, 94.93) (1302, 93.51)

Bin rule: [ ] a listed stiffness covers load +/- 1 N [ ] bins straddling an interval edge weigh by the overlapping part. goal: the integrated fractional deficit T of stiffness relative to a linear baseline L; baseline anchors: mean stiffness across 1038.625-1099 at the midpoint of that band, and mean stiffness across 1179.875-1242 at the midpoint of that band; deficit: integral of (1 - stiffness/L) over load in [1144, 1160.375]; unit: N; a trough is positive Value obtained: -2.7 N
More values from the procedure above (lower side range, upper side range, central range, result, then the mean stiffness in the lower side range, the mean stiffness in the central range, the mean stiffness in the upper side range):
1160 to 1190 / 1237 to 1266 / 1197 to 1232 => 4.5 N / 99.3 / 82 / 89.2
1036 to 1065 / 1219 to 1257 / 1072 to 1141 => 7.5 N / 106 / 86.6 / 78.8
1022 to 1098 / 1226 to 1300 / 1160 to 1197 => -3.8 N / 90.9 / 98.9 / 89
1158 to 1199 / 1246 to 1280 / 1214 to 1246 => 7.0 N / 98.8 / 74.7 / 93.4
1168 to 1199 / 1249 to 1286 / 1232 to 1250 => 2.8 N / 98.6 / 80.7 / 94.3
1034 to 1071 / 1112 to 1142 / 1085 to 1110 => 1.9 N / 102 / 91.7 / 97.1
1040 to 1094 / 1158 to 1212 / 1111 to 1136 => -1.4 N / 85.5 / 96.5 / 97.5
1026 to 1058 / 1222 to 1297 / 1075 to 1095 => 6.9 N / 107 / 67.6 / 87.7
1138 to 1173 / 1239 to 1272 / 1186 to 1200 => -0.1 N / 99.8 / 97.4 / 90.9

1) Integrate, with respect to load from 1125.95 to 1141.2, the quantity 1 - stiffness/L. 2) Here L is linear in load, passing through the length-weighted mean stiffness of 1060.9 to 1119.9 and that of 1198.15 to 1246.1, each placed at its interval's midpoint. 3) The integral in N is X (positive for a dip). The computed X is -3.0 N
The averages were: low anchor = 82.8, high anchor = 80.6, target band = 98.4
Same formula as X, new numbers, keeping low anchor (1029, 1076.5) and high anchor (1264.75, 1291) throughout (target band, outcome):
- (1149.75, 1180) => -1.10 N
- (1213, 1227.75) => 3.32 N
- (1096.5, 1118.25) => -0.06 N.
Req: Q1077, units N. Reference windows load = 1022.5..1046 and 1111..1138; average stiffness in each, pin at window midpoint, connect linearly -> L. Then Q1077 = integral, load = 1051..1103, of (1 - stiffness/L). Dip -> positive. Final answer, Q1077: 9.8 N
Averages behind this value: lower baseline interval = 106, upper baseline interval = 96.7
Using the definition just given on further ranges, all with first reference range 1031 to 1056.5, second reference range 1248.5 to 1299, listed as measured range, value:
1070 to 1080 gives 5.01 N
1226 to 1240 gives 3.76 N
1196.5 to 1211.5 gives 0.64 N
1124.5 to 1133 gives 0.45 N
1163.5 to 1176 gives 0.15 N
